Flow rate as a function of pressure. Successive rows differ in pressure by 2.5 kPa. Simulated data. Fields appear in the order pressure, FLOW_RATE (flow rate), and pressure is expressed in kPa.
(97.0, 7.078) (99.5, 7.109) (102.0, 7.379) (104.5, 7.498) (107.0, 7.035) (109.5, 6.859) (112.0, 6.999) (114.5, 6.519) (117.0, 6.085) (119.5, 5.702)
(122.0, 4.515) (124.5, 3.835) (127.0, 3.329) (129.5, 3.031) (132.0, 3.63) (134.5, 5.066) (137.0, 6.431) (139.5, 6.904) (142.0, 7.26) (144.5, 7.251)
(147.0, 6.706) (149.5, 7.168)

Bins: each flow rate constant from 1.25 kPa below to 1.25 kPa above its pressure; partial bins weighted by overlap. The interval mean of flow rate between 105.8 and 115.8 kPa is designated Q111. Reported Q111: 6.85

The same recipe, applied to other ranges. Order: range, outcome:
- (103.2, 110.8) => 7.13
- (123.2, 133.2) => 3.46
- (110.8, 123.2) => 5.97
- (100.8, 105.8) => 7.44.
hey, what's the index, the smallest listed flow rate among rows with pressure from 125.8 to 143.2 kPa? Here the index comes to 3.031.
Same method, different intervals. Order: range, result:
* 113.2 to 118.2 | 6.085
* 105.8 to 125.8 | 3.835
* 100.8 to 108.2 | 7.035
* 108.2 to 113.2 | 6.859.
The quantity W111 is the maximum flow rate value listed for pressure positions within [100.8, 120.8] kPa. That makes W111 7.498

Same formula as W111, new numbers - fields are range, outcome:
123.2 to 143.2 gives 7.26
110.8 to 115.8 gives 6.999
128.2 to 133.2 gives 3.63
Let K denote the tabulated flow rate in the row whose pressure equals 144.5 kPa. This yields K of 7.251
